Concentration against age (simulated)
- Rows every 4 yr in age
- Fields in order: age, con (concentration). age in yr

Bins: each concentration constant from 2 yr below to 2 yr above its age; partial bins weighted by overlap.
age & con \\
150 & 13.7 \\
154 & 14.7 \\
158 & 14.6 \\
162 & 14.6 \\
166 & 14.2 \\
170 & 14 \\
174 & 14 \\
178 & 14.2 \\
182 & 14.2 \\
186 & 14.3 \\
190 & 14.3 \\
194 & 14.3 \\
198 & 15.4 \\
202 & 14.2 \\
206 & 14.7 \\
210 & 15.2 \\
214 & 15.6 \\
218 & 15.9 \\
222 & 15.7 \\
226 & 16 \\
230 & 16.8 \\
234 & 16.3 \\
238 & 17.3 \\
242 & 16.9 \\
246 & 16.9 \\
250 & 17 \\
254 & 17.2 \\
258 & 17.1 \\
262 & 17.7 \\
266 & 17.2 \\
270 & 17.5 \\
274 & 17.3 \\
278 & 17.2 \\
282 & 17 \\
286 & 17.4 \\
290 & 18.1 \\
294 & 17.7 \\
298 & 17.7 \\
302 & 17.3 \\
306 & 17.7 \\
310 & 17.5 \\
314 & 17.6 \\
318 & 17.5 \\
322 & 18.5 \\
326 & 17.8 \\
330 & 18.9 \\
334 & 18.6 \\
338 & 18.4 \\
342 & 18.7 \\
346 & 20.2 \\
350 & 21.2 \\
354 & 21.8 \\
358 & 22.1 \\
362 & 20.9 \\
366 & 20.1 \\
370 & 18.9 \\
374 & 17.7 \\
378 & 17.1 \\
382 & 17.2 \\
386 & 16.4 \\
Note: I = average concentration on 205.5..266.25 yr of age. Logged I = 16.5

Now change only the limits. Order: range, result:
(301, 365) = 19.1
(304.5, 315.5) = 17.6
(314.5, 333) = 18.2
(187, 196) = 14.3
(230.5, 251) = 16.9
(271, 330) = 17.6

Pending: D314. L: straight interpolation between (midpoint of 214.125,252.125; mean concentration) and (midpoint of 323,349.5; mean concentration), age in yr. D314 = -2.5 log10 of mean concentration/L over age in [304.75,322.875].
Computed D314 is 0.039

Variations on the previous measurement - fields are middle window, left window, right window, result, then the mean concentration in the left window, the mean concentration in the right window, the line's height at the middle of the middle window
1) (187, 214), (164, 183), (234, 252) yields 0.03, 14.1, 16.9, 15.2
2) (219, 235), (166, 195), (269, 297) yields -0.03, 14.2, 17.5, 15.7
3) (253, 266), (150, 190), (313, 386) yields -0.04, 14.3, 19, 16.6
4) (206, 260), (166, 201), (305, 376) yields -0.04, 14.3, 19.1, 15.8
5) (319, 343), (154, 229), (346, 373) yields 0.07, 14.8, 20.7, 19.7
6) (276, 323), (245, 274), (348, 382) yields 0.04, 17.2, 19.8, 18.2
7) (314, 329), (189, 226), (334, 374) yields 0.06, 15.1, 20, 18.9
